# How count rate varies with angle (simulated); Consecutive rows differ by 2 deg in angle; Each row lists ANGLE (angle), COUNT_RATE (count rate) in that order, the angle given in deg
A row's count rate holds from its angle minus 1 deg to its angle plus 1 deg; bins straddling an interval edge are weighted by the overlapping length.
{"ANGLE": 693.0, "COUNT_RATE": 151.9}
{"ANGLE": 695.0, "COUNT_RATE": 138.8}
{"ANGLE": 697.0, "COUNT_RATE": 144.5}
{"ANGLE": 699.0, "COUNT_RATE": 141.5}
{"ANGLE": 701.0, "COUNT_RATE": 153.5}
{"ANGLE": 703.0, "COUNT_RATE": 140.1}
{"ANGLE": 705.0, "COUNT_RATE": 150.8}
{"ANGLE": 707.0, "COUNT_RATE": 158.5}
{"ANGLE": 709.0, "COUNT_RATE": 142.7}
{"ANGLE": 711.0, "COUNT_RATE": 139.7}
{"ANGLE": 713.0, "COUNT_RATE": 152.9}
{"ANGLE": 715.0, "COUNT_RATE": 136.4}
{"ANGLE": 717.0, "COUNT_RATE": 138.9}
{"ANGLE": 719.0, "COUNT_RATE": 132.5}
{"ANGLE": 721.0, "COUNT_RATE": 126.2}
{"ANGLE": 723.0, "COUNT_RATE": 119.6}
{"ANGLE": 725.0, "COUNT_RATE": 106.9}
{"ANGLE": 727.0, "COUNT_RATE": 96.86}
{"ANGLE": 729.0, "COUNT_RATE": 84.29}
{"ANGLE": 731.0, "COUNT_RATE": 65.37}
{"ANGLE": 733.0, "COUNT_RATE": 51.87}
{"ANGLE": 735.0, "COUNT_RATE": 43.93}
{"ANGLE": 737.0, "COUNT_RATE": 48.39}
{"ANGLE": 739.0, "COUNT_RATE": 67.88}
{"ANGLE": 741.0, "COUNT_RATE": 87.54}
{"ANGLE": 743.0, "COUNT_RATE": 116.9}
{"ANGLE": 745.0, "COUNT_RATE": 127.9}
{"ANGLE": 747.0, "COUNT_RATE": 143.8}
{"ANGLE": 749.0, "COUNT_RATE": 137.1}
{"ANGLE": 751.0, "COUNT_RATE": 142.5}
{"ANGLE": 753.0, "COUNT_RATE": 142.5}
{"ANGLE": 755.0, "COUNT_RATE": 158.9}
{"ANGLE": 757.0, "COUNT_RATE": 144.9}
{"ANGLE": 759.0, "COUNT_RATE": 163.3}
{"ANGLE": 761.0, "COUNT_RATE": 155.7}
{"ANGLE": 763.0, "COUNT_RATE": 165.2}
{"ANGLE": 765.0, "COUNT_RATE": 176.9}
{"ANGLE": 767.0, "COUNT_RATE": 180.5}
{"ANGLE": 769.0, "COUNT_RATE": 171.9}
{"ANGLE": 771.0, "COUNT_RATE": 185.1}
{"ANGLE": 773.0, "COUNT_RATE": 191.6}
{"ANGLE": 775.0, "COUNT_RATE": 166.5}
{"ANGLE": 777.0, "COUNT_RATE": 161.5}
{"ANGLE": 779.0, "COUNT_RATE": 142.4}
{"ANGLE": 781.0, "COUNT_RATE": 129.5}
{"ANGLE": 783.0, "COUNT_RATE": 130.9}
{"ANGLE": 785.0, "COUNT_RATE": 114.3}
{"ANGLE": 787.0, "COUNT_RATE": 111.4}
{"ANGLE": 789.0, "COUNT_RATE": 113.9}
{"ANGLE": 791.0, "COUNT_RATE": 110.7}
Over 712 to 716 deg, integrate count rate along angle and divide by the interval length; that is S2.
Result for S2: 145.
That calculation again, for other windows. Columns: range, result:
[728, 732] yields 74.8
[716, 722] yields 133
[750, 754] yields 142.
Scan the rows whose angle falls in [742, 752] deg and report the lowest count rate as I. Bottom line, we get 116.9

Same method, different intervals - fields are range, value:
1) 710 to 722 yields 126.2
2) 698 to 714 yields 139.7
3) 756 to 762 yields 144.9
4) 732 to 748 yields 43.93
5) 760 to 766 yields 155.7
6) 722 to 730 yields 84.29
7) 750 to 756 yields 142.5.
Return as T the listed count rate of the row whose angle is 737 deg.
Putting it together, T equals 48.39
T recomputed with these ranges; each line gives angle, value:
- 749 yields 137.1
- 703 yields 140.1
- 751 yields 142.5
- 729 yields 84.29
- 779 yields 142.4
